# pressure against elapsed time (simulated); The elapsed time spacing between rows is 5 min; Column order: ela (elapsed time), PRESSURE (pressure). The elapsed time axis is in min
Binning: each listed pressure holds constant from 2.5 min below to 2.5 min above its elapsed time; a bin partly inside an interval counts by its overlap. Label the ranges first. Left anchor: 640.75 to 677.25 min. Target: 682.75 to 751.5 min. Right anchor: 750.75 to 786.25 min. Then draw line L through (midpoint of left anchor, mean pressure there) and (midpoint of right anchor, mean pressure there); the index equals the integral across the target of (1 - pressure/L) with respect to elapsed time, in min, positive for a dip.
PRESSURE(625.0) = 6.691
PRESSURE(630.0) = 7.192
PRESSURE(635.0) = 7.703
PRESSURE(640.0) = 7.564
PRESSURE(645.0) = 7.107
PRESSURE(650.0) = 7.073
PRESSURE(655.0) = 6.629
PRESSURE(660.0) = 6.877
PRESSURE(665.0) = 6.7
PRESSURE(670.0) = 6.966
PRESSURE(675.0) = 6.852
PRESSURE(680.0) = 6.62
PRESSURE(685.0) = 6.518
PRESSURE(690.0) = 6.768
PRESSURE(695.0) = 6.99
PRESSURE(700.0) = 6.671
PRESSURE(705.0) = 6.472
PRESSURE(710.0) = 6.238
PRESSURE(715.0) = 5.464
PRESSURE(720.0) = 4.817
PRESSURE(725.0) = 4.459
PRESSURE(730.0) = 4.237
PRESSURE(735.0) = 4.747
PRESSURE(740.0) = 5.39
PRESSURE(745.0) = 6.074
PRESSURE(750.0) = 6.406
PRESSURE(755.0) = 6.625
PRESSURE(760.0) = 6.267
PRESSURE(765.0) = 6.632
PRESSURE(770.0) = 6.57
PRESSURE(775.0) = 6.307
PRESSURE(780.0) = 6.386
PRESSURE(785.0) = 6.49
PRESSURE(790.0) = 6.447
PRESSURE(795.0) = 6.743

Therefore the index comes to 9.2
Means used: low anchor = 6.92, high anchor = 6.46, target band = 5.79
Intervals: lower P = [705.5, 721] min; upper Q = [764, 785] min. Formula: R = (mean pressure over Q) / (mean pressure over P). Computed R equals 1.1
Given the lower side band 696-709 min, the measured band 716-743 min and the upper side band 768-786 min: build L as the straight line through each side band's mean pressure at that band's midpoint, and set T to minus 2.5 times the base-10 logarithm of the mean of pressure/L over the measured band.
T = 0.33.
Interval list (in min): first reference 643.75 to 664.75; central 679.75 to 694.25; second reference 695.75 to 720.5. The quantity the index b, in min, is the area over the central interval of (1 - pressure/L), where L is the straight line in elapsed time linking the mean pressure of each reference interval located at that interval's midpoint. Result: -0.6 min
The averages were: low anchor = 6.89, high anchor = 6.1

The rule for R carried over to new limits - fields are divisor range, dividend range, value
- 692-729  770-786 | 1.10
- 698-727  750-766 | 1.14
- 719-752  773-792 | 1.24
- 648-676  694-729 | 0.84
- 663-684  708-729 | 0.76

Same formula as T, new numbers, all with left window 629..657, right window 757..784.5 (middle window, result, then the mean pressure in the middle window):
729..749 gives 0.25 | 5.27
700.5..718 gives 0.12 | 6.09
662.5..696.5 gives 0.04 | 6.77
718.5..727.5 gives 0.41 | 4.62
